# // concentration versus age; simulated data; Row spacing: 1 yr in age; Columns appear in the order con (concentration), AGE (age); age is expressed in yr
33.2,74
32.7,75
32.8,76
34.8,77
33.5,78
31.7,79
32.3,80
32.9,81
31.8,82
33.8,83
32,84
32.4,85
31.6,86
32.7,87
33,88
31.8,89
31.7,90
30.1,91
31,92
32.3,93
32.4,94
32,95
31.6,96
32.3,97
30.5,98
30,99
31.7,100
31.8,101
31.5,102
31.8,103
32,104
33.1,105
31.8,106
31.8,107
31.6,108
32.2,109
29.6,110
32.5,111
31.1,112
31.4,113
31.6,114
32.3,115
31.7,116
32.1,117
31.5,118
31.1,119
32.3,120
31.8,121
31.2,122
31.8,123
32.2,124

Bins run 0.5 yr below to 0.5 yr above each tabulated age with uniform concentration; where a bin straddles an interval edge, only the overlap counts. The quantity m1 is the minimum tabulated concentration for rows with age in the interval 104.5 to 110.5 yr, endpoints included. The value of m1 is 29.6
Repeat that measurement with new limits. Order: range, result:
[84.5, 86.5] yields 31.6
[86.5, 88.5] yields 32.7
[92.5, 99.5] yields 30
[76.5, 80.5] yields 31.7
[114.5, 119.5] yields 31.1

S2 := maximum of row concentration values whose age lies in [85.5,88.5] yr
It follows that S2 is 33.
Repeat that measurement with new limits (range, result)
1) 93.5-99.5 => 32.4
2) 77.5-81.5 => 33.5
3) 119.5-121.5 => 32.3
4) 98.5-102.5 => 31.8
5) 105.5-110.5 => 32.2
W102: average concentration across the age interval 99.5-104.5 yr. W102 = 31.8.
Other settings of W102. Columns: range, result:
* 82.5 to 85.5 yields 32.7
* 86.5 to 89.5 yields 32.5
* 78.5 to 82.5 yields 32.2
